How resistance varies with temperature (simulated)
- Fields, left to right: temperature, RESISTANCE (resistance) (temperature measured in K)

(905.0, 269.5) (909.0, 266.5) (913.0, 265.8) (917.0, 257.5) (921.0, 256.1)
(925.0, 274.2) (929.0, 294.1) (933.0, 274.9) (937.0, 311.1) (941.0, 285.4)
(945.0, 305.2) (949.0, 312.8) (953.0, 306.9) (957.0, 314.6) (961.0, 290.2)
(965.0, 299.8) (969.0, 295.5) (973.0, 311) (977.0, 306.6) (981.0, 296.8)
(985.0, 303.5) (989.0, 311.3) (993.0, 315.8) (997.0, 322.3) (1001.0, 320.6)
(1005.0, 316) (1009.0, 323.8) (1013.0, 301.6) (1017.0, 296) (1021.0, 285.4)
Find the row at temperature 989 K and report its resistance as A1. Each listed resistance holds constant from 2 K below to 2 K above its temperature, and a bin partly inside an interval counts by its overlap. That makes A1 311.3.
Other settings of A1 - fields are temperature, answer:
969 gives 295.5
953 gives 306.9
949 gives 312.8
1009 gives 323.8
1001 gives 320.6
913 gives 265.8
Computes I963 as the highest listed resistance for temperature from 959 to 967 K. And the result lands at 299.8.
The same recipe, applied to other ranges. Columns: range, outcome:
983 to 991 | 311.3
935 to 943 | 311.1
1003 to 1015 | 323.8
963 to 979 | 311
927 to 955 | 312.8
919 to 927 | 274.2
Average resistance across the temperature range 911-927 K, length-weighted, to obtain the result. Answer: 263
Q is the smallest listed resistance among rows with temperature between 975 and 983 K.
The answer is 296.8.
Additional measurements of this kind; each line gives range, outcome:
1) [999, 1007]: 316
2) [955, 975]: 290.2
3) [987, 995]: 311.3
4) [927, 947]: 274.9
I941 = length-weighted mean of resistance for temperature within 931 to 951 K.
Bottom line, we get 298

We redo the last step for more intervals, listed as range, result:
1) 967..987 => 303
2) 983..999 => 313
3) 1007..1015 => 313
